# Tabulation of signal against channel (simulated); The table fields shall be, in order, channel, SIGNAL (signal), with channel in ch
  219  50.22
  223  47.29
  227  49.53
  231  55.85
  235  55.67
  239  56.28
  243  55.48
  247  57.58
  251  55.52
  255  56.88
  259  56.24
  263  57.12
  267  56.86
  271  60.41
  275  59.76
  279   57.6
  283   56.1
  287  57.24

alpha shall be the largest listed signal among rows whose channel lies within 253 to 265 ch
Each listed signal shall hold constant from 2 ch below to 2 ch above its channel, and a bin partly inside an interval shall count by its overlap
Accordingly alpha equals 57.12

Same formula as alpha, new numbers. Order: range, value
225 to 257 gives 57.58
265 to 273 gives 60.41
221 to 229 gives 49.53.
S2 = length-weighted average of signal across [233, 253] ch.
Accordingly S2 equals 56.1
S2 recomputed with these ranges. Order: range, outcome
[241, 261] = 56.3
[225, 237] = 53.7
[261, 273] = 58.1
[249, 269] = 56.5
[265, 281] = 58.7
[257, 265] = 56.7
